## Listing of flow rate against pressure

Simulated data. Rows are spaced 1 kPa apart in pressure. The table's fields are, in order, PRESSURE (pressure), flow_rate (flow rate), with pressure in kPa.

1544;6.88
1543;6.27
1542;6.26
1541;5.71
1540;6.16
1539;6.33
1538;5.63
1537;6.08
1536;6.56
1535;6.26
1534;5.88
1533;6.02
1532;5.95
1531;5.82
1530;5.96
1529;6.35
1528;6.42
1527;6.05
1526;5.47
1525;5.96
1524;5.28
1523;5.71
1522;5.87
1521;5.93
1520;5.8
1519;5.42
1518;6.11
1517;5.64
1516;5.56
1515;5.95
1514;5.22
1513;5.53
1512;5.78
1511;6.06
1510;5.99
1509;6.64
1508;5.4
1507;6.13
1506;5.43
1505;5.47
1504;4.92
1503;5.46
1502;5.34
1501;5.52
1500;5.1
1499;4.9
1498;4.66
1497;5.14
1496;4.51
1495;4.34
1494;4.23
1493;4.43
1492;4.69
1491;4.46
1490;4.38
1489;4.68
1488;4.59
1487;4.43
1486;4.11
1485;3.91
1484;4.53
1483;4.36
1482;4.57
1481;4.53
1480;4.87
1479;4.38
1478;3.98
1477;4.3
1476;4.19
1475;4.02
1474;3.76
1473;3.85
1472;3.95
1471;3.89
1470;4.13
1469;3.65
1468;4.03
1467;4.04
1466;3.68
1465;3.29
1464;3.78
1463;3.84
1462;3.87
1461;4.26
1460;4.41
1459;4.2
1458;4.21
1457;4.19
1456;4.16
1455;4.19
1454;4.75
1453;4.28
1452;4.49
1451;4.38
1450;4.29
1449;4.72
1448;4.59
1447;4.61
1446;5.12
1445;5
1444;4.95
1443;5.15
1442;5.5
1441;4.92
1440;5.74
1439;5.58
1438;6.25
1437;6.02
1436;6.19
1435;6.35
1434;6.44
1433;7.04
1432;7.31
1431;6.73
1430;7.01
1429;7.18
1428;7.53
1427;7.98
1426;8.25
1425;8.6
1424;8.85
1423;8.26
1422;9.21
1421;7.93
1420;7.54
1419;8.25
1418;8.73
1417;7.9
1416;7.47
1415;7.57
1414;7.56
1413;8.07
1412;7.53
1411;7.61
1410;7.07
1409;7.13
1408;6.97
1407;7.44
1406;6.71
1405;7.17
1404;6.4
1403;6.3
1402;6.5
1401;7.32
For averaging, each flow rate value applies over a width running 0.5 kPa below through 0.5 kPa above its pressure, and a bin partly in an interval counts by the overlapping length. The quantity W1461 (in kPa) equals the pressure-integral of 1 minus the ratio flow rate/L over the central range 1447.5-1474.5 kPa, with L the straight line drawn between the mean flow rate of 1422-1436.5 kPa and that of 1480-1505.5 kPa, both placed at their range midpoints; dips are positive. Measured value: 8.8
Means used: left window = 7.47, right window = 4.69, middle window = 4.11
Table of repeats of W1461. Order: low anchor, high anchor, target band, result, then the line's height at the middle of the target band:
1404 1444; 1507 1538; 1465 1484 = 7.0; 6.51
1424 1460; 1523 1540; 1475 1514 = 6.5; 5.87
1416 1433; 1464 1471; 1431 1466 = 4.2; 5.62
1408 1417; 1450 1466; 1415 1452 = -3.5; 5.95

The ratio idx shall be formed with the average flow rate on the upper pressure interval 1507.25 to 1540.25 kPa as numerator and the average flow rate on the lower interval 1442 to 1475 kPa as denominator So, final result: 1.39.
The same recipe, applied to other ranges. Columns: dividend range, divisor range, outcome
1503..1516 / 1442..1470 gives 1.32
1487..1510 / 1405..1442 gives 0.69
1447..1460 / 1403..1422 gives 0.58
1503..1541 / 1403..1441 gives 0.80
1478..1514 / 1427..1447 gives 0.81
